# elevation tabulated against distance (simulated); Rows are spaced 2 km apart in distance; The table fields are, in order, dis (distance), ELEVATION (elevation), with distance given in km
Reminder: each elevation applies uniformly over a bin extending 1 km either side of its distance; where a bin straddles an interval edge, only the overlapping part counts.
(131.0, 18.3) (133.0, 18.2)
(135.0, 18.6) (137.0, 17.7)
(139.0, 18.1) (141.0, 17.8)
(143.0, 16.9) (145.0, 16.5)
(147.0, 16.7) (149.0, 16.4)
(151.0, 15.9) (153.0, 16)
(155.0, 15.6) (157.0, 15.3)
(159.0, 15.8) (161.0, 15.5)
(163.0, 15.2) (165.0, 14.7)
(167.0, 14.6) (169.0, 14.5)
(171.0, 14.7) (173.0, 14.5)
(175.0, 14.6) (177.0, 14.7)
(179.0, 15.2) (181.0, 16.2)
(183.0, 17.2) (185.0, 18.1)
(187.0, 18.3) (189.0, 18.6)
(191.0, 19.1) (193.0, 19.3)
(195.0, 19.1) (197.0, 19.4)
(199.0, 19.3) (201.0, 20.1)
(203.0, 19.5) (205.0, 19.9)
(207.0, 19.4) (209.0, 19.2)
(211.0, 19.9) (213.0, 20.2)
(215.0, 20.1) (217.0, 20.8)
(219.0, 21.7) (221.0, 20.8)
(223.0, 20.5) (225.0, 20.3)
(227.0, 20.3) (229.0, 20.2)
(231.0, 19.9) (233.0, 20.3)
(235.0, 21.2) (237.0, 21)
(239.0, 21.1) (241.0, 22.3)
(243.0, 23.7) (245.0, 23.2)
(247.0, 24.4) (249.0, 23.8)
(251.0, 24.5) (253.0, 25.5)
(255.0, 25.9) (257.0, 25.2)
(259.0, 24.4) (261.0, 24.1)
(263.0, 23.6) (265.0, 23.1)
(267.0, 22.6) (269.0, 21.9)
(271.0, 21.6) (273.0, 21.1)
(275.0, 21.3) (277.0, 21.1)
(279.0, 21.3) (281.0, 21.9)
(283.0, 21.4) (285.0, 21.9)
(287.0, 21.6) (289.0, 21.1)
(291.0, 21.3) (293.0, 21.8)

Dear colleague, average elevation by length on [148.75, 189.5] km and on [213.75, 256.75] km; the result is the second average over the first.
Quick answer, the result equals 1.4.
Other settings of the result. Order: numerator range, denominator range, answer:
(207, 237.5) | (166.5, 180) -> 1.39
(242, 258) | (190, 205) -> 1.26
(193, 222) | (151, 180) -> 1.32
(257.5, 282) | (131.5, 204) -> 1.33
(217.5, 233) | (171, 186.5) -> 1.30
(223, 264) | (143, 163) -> 1.42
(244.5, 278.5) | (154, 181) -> 1.55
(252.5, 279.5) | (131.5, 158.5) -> 1.36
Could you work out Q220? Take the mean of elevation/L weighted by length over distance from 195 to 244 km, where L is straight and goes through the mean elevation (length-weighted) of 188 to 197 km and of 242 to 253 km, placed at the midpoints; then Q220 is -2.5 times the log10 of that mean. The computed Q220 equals 0.05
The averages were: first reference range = 19.1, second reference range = 24.1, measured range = 20.4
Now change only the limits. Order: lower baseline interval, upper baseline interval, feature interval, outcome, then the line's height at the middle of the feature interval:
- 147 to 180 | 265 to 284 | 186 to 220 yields -0.12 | 17.5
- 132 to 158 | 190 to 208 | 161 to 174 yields 0.21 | 18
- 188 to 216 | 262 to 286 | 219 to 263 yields -0.08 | 20.8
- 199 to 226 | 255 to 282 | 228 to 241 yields 0.02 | 21.1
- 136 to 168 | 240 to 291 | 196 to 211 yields -0.02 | 19.2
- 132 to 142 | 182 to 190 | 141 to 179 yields 0.17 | 18.1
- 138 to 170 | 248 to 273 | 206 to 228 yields 0.01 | 20.6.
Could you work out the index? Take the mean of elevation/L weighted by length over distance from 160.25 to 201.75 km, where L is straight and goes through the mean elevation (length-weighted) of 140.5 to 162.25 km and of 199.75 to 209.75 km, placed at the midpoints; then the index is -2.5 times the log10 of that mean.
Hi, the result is 0.08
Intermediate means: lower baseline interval 16.2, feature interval 16.8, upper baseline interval 19.6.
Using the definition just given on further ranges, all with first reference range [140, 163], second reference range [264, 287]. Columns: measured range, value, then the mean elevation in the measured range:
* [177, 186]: 0.07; 16.5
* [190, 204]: -0.07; 19.4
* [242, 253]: -0.17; 24.1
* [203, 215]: -0.06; 19.7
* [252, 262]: -0.20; 25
